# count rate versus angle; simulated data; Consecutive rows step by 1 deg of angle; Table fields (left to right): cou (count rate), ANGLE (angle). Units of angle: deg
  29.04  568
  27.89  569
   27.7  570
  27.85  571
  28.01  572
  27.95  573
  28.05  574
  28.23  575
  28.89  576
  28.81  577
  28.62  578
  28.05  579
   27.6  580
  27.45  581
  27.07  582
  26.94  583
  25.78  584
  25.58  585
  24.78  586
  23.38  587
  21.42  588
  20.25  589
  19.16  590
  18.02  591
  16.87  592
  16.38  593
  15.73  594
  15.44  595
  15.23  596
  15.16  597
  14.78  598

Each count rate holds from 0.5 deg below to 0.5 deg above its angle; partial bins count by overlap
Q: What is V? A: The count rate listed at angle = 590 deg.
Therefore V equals 19.16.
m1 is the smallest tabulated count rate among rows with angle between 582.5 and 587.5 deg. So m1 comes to 23.38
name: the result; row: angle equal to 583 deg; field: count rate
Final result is 26.94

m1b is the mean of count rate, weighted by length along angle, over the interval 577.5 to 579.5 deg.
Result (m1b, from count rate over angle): 28.3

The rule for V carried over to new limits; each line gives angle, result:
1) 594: 15.73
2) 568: 29.04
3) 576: 28.89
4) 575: 28.23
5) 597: 15.16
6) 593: 16.38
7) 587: 23.38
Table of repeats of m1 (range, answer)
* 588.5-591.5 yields 18.02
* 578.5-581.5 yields 27.45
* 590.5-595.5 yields 15.44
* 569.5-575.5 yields 27.7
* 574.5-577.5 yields 28.23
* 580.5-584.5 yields 25.78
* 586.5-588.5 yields 21.42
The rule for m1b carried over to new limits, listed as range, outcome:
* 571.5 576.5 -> 28.2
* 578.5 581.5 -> 27.7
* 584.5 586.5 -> 25.2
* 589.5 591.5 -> 18.6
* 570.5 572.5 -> 27.9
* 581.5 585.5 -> 26.3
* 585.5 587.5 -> 24.1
